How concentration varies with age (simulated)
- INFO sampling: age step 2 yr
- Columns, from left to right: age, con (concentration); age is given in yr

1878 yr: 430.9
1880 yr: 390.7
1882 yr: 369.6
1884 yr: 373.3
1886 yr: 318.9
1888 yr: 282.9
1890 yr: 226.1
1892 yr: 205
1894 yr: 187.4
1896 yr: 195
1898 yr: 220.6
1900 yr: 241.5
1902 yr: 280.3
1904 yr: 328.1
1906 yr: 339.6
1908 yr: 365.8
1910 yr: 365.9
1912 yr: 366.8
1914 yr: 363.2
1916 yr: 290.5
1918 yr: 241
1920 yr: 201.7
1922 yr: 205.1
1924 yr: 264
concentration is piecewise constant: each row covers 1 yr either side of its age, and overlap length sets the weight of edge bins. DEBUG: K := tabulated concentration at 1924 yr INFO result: 264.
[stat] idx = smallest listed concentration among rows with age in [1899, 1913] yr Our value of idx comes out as 241.5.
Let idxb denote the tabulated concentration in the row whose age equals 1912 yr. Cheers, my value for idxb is 366.8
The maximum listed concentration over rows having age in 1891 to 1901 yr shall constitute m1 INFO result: 241.5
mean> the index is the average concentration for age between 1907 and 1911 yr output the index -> 366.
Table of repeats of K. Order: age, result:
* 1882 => 369.6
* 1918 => 241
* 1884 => 373.3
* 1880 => 390.7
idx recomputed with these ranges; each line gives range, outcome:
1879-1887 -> 318.9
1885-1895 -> 187.4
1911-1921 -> 201.7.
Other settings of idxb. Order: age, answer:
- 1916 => 290.5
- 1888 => 282.9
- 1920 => 201.7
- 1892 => 205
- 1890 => 226.1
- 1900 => 241.5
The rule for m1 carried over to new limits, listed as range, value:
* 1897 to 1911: 365.9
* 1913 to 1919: 363.2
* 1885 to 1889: 318.9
